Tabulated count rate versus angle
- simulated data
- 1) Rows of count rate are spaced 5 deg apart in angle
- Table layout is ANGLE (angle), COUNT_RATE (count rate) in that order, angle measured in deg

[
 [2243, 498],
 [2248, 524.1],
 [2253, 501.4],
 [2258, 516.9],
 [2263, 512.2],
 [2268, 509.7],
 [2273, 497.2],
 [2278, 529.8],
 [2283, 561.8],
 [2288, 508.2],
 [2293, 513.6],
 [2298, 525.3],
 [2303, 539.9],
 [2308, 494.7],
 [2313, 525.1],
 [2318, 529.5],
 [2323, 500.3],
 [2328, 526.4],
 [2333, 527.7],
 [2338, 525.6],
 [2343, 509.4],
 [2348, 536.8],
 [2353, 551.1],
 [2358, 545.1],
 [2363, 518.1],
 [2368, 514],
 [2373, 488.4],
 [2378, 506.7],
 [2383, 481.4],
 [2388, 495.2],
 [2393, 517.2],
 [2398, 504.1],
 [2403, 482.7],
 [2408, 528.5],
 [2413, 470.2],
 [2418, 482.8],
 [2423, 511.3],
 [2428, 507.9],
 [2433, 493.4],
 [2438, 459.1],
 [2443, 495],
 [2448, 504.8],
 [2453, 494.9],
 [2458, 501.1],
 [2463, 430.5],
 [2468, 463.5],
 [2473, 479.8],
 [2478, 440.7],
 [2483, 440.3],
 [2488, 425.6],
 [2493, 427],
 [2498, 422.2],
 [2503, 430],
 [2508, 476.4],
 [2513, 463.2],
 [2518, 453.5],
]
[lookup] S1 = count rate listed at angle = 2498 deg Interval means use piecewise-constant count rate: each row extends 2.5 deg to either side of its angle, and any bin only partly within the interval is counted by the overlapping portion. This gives 422.2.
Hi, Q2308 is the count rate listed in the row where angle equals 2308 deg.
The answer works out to 494.7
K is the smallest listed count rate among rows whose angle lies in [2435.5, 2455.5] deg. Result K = 459.1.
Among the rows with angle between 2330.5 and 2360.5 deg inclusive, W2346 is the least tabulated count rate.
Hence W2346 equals 509.4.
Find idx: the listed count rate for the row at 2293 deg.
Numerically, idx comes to 513.6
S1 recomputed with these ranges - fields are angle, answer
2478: 440.7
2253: 501.4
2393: 517.2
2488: 425.6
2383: 481.4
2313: 525.1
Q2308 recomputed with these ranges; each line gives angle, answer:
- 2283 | 561.8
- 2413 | 470.2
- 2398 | 504.1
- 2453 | 494.9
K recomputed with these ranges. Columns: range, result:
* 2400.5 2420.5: 470.2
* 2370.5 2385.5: 481.4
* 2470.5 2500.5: 422.2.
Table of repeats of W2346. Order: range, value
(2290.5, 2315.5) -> 494.7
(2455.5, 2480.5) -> 430.5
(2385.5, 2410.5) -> 482.7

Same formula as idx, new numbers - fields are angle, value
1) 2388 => 495.2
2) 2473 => 479.8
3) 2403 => 482.7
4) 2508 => 476.4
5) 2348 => 536.8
